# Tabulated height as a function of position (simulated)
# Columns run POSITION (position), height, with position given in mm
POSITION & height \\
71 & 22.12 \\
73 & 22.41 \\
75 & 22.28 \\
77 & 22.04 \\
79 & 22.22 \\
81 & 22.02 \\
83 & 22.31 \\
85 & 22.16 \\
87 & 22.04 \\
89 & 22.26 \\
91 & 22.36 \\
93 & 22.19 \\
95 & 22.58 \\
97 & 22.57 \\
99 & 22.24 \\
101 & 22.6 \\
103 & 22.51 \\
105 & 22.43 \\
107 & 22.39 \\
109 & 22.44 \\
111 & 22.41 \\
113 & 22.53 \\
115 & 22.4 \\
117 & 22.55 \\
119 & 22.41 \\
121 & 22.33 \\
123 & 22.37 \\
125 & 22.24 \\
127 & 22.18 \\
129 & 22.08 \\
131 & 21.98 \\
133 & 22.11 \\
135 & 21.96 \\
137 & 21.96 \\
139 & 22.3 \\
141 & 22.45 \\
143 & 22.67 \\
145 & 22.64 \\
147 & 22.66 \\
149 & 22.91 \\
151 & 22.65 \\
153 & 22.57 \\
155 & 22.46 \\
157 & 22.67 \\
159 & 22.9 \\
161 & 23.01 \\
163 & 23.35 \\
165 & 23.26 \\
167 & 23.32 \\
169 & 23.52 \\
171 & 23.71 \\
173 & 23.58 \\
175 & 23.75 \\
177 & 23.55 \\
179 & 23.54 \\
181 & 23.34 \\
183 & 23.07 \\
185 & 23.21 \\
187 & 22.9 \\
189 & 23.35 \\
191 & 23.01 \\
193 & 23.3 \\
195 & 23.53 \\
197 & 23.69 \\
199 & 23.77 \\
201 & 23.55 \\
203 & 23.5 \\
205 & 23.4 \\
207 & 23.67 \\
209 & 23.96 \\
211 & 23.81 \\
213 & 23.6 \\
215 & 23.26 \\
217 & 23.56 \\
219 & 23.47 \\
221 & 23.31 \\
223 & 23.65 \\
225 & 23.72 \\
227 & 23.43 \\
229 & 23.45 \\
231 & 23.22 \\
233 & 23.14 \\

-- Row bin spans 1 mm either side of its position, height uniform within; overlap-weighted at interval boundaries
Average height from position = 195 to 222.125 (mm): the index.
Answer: 23.6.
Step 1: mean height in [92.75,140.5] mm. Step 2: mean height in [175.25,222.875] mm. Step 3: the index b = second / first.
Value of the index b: 1.1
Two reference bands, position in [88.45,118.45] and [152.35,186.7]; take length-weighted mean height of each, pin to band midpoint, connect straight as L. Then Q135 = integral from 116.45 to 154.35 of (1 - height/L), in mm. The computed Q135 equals 0.7 mm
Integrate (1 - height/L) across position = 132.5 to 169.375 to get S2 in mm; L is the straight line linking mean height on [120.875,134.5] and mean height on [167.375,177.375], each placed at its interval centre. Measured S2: 0.4 mm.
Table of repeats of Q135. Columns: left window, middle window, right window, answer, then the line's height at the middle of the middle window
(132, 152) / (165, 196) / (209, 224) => -0.5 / 23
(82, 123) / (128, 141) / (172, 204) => 0.4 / 22.8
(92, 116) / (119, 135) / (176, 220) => 0.4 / 22.7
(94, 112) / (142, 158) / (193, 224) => 0.2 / 23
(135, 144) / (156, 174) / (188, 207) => -0.3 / 22.8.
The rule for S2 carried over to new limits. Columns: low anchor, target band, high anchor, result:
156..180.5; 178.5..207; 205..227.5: 0.1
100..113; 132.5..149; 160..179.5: 0.4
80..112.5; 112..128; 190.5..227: 0.2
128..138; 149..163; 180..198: -0.1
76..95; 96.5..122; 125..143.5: -0.3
